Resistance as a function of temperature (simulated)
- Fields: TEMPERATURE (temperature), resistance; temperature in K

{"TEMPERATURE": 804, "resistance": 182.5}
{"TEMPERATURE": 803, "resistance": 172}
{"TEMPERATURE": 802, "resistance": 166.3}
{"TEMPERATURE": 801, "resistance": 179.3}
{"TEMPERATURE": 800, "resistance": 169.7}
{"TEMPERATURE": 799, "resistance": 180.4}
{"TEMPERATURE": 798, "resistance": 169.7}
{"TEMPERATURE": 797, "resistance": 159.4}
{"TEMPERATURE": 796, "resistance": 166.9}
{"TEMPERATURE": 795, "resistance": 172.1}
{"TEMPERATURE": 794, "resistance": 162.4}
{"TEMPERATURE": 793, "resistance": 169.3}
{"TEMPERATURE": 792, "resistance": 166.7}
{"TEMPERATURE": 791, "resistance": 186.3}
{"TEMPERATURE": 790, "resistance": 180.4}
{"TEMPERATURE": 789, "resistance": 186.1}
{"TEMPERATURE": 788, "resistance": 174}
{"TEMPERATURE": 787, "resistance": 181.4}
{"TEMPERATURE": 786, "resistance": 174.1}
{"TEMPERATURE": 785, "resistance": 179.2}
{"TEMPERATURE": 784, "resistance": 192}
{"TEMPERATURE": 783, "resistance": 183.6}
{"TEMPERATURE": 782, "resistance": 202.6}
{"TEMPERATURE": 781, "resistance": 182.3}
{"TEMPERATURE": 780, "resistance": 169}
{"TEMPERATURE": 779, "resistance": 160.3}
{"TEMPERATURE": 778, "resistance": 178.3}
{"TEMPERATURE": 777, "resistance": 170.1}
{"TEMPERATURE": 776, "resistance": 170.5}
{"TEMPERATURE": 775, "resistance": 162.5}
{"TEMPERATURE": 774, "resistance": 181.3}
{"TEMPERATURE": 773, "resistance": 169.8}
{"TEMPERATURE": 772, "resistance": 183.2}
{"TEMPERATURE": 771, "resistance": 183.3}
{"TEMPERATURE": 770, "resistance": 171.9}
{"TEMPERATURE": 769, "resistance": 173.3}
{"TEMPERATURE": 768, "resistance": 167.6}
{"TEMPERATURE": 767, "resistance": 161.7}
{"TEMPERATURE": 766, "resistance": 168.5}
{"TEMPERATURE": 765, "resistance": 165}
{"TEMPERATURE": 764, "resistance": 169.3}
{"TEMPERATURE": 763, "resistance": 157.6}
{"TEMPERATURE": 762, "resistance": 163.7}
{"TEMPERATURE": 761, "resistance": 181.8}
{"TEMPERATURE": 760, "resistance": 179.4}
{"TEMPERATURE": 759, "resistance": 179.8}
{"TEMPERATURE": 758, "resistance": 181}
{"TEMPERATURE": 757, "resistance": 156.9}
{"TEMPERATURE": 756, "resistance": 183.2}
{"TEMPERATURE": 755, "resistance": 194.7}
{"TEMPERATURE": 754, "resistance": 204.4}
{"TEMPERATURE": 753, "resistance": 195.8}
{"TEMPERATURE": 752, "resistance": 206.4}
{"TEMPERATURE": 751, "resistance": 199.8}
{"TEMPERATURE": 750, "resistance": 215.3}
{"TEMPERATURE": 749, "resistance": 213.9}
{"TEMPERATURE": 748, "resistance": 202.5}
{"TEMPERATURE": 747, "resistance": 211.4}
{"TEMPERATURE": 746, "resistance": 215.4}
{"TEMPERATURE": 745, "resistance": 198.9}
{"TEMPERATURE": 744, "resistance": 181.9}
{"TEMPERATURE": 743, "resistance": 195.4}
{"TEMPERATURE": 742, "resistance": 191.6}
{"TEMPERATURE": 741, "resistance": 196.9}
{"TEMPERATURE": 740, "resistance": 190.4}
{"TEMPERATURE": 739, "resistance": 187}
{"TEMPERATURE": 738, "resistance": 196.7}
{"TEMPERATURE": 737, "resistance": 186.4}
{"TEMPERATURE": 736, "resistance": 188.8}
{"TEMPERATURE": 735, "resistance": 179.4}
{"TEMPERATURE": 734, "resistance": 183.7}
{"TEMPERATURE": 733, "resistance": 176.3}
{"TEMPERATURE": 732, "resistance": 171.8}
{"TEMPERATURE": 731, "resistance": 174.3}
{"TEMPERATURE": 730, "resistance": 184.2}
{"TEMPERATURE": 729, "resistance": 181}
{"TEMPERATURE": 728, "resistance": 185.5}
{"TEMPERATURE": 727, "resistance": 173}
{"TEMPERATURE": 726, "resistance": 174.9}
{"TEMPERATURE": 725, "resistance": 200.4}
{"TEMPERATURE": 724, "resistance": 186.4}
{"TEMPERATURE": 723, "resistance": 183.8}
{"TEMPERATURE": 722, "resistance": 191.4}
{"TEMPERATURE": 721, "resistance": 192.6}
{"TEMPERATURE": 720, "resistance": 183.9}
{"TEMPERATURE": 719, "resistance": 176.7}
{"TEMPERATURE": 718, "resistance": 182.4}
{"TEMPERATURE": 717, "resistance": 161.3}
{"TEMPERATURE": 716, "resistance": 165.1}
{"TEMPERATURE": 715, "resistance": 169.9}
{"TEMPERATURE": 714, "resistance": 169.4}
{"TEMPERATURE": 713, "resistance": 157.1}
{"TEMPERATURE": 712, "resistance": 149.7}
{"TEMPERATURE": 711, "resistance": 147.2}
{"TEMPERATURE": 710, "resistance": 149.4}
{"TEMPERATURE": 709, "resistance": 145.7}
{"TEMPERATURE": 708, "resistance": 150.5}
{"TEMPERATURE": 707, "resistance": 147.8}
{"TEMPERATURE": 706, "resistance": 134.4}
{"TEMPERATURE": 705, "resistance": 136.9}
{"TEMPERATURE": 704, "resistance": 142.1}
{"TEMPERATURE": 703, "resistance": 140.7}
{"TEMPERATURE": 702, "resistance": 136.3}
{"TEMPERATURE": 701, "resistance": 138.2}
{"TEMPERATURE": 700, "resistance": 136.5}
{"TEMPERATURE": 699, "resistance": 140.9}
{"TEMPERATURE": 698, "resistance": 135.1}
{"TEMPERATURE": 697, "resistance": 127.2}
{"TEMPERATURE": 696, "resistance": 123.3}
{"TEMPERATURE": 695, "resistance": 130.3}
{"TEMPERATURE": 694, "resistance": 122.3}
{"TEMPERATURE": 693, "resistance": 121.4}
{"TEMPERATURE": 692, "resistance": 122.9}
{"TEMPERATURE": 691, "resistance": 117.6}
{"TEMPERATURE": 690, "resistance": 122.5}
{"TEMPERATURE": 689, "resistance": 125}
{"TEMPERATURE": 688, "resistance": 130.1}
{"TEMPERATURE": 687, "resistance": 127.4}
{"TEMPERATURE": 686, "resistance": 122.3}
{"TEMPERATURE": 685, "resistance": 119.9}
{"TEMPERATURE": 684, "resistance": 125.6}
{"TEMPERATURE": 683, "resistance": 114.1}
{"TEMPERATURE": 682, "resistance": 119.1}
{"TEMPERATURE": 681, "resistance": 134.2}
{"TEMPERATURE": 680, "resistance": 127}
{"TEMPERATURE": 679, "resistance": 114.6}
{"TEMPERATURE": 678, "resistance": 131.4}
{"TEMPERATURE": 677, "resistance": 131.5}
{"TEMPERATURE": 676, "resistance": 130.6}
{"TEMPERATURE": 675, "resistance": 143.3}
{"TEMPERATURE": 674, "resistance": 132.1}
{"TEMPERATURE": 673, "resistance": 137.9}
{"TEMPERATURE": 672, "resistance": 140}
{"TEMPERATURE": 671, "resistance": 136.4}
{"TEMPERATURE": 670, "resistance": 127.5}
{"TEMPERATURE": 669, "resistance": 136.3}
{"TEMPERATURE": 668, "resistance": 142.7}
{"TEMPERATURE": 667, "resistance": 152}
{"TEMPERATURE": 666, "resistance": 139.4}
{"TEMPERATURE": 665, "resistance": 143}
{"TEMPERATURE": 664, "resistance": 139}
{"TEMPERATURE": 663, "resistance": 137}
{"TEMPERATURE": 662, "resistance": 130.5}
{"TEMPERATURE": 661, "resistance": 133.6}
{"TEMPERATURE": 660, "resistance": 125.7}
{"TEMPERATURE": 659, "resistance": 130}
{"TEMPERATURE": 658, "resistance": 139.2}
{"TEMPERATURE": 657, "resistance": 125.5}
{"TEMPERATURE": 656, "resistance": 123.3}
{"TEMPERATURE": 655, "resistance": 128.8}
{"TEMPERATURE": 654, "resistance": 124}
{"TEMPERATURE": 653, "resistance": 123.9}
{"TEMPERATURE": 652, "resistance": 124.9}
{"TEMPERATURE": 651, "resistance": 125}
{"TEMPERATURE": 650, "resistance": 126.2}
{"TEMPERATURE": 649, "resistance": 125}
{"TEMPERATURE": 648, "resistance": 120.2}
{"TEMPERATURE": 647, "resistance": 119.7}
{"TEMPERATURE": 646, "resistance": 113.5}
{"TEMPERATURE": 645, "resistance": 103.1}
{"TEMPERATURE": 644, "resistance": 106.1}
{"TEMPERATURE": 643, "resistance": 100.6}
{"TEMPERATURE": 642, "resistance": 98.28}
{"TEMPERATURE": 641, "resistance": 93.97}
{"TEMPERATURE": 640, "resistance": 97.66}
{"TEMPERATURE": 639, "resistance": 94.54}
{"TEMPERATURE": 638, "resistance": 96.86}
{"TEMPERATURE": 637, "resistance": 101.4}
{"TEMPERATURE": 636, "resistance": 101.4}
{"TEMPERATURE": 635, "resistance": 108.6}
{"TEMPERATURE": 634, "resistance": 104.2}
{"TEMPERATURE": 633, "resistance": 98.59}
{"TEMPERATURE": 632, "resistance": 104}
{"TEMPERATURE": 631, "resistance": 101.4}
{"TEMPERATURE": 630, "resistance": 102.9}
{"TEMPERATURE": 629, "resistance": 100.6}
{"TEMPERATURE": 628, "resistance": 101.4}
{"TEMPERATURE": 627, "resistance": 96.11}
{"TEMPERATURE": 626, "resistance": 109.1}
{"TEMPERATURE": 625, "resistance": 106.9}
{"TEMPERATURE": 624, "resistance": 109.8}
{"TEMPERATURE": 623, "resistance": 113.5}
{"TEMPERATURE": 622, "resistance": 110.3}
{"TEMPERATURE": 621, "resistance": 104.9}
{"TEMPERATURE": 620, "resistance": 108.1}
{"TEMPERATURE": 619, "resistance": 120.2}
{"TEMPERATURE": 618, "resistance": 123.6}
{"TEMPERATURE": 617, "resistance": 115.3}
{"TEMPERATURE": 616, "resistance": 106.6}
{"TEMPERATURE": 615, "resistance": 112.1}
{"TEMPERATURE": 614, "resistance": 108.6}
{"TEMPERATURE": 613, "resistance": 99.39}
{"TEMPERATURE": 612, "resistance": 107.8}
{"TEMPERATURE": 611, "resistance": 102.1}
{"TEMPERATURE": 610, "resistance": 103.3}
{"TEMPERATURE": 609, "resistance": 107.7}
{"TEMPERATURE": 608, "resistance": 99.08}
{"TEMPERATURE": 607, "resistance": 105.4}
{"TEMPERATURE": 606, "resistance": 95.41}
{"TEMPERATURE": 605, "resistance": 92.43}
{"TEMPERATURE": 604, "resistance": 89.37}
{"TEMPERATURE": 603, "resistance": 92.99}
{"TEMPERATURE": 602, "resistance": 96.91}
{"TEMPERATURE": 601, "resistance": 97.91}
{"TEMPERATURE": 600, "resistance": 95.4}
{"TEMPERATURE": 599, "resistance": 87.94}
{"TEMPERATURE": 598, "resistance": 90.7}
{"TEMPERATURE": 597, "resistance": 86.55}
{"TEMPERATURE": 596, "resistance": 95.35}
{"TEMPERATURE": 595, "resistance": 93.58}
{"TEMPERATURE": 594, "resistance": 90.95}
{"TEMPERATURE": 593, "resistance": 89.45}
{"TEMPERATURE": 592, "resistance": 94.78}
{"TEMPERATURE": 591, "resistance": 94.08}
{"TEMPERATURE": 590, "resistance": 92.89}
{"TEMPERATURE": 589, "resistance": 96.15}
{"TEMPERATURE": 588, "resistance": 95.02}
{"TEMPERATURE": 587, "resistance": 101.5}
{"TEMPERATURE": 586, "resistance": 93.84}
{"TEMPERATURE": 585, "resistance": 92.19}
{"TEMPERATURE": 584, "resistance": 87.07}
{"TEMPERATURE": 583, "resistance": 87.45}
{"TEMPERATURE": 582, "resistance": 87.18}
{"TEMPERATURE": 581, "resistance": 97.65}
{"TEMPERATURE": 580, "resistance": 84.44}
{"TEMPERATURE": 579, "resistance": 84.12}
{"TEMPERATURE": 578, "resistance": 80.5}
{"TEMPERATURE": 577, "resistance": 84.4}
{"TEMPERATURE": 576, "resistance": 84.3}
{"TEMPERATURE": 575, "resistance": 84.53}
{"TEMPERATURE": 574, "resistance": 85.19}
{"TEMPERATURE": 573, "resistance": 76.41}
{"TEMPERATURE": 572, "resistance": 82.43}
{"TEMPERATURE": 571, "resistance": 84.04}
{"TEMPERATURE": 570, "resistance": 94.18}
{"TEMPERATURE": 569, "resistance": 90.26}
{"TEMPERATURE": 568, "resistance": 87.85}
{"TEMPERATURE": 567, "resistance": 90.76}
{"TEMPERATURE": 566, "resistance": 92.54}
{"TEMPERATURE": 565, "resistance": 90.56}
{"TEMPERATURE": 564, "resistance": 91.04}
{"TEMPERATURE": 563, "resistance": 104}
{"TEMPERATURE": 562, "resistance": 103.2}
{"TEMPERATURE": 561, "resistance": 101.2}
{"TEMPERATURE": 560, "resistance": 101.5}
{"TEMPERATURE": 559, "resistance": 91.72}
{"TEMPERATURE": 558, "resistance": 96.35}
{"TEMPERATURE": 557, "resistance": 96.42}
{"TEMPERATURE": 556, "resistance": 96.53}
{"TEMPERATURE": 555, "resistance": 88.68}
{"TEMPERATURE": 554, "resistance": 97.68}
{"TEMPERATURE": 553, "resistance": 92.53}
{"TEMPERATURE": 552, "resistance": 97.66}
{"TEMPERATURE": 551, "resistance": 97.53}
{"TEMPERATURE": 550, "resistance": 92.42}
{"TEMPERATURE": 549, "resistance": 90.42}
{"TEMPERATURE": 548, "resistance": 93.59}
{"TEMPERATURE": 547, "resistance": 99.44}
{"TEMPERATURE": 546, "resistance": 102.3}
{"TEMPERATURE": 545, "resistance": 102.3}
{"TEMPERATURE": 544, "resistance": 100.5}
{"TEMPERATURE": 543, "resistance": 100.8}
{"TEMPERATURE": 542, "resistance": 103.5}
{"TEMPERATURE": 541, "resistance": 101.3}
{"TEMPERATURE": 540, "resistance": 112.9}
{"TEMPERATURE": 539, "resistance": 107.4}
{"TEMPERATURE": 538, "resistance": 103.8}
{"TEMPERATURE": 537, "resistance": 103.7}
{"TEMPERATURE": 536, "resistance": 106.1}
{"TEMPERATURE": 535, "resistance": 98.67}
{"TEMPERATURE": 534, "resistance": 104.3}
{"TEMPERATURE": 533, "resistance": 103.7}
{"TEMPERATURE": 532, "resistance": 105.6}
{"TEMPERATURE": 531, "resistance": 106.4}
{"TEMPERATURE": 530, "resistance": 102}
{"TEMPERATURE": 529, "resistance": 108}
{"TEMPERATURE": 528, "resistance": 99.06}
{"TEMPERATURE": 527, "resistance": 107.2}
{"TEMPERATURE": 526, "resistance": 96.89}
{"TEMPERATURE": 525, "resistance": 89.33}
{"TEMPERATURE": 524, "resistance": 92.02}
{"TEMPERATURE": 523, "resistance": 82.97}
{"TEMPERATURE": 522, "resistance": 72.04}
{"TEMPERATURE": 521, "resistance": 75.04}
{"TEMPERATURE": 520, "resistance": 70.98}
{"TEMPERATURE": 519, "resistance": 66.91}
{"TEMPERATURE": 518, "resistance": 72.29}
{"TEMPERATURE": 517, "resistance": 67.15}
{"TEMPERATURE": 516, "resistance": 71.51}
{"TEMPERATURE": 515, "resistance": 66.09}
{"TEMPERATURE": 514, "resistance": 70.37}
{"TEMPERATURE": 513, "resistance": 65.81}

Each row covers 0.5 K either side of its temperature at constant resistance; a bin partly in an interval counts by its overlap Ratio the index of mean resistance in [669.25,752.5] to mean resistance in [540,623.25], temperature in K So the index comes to 1.6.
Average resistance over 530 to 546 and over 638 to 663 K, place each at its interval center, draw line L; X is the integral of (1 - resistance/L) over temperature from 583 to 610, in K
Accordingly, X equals 4.1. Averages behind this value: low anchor 104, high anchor 118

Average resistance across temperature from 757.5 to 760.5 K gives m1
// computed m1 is 180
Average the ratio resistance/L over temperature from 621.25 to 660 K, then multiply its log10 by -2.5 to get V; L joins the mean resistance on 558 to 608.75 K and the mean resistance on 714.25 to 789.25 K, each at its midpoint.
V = 0.111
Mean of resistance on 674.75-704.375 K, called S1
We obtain 128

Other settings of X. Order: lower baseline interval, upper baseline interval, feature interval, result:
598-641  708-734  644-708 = 5.1 K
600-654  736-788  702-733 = -1.6 K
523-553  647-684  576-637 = 9.4 K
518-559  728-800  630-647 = 4.0 K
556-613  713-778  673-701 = 4.2 K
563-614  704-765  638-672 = 2.3 K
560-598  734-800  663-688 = 0.9 K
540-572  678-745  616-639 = 3.2 K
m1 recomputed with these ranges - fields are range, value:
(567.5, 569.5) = 89.1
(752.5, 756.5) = 195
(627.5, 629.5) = 101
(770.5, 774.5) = 179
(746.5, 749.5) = 209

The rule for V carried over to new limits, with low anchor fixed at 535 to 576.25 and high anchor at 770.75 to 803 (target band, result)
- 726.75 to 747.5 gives -0.189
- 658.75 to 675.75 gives -0.022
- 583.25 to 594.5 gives 0.150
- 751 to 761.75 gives -0.135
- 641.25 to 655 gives 0.101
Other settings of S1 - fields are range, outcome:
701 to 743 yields 171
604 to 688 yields 117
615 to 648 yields 106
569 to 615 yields 92.9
